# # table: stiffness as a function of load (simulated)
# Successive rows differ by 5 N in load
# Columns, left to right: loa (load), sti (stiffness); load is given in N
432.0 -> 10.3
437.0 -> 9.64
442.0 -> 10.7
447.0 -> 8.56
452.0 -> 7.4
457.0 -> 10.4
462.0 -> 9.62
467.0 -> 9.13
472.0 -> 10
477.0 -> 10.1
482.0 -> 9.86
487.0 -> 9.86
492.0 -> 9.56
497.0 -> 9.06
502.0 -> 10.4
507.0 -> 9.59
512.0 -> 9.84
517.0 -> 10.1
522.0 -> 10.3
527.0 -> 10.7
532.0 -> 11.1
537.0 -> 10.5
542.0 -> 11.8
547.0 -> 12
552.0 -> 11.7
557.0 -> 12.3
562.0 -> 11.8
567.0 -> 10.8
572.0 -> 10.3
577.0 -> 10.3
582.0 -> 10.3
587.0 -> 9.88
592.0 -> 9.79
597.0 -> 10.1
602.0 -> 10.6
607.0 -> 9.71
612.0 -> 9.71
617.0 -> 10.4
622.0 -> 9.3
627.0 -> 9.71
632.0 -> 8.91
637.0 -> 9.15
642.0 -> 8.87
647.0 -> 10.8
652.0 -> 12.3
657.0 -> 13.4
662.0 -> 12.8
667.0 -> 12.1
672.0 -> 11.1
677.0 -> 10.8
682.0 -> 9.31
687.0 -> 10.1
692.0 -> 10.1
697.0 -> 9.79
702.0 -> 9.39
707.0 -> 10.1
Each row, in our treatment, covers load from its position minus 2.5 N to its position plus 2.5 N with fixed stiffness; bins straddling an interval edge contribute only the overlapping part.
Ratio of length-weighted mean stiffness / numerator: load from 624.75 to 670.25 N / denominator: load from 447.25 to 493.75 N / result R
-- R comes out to 1.15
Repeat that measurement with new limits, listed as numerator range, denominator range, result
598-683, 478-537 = 1.05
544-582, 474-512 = 1.15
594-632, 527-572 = 0.87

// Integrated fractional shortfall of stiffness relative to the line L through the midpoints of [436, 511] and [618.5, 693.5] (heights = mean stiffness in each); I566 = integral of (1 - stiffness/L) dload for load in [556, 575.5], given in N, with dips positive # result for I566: -2.1 N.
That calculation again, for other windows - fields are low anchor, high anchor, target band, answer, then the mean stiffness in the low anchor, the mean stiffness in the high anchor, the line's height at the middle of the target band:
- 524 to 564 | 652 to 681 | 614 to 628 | 2.3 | 11.5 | 11.9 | 11.8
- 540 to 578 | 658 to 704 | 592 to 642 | 6.3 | 11.4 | 10.7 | 11.1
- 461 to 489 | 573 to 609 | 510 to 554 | -4.2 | 9.77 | 10.1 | 9.94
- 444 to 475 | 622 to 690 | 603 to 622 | 0.8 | 9.22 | 10.7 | 10.3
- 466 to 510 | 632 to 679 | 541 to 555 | -2.2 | 9.75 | 11.1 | 10.2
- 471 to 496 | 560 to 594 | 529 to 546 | -1.7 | 9.82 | 10.4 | 10.2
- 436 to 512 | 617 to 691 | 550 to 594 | -2.9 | 9.6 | 10.6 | 10.1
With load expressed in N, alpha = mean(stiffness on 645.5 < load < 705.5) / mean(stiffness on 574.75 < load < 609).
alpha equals 1.09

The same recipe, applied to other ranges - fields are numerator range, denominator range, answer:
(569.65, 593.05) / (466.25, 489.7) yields 1.03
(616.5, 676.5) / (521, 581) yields 0.97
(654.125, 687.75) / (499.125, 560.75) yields 1.05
